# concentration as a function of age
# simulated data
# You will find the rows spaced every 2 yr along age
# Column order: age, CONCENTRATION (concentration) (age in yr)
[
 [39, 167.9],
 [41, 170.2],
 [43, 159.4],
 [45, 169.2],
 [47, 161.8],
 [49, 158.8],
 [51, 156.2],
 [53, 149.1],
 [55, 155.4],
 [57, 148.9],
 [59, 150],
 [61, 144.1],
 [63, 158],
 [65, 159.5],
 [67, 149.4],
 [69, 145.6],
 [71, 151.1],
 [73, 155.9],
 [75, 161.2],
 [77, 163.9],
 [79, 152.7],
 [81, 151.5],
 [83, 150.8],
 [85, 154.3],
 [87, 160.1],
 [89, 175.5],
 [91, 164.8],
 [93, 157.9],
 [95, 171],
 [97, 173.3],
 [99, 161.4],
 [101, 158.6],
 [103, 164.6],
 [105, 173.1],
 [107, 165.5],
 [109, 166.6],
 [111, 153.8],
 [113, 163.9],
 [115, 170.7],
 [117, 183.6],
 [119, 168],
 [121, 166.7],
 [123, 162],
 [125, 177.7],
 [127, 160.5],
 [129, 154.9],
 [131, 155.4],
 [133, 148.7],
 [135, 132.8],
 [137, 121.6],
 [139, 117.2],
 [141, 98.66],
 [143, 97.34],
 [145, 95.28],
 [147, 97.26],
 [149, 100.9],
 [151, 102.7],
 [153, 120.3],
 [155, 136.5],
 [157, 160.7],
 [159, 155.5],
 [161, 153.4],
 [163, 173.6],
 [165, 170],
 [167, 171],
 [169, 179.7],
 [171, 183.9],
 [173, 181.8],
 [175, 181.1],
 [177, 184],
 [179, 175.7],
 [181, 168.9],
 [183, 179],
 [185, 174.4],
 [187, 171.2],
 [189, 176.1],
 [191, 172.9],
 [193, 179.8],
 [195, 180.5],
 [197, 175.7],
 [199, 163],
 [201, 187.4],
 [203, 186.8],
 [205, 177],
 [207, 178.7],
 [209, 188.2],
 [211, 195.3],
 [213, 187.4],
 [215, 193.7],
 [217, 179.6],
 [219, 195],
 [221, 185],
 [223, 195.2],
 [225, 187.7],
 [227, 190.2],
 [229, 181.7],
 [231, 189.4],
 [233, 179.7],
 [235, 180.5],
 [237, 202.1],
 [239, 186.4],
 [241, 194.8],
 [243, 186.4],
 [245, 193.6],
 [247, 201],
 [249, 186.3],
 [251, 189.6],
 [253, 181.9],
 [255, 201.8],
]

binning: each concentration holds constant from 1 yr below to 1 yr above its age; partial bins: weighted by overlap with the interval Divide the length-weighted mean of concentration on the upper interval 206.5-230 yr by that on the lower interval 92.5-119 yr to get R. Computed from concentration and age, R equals 1.13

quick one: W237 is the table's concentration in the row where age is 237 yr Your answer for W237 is 202.1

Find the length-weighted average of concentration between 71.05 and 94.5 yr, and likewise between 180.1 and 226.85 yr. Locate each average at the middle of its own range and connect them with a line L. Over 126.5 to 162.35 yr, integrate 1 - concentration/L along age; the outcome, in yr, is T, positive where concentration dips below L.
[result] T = 8.9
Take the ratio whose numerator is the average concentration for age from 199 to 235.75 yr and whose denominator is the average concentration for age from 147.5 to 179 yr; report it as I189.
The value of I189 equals 1.19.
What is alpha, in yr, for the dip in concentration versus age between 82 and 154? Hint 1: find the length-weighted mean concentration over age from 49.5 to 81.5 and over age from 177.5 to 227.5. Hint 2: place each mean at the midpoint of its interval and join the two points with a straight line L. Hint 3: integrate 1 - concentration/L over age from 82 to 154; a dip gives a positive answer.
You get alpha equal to 6.6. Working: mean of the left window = 153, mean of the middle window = 149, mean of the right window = 182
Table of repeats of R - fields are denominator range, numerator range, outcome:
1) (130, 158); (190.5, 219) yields 1.52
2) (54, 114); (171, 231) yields 1.15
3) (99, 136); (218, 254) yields 1.16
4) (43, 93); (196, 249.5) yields 1.20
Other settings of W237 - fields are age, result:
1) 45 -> 169.2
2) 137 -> 121.6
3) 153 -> 120.3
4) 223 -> 195.2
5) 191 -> 172.9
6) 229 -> 181.7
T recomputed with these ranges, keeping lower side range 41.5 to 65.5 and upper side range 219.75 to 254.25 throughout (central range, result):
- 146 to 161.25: 4.1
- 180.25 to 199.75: 0.7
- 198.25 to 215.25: 0.0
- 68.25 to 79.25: 0.3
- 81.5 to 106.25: 0.0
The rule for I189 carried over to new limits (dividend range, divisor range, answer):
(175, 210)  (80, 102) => 1.10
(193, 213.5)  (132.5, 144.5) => 1.55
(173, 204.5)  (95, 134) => 1.08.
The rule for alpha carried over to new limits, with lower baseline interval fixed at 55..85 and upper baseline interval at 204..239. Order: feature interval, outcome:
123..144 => 3.7 yr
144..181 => 4.8 yr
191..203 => 0.3 yr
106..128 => -0.5 yr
